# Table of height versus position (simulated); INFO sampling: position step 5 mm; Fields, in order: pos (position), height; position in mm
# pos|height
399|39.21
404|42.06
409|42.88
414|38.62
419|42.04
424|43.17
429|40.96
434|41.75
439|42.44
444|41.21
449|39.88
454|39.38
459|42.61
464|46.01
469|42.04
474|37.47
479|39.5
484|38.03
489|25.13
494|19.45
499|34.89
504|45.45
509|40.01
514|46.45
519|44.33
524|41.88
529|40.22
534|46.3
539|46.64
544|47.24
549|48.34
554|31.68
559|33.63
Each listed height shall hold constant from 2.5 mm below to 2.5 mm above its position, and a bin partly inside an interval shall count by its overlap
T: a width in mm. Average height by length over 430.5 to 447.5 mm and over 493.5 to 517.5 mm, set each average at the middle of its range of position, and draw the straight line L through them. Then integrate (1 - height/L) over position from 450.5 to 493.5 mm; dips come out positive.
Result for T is 2.7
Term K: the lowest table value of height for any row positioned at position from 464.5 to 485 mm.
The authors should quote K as 37.47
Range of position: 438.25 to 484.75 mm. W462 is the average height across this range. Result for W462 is 40.9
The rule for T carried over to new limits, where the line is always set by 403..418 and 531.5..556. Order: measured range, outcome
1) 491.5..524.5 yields 3.61 mm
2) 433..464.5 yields 0.33 mm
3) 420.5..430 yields -0.16 mm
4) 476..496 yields 5.56 mm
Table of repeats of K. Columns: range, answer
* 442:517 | 19.45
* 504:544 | 40.01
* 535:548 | 46.64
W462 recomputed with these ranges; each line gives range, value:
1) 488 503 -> 28.5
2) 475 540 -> 38.9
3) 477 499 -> 30.8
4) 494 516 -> 39.1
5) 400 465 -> 41.6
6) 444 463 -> 41.1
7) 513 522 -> 45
